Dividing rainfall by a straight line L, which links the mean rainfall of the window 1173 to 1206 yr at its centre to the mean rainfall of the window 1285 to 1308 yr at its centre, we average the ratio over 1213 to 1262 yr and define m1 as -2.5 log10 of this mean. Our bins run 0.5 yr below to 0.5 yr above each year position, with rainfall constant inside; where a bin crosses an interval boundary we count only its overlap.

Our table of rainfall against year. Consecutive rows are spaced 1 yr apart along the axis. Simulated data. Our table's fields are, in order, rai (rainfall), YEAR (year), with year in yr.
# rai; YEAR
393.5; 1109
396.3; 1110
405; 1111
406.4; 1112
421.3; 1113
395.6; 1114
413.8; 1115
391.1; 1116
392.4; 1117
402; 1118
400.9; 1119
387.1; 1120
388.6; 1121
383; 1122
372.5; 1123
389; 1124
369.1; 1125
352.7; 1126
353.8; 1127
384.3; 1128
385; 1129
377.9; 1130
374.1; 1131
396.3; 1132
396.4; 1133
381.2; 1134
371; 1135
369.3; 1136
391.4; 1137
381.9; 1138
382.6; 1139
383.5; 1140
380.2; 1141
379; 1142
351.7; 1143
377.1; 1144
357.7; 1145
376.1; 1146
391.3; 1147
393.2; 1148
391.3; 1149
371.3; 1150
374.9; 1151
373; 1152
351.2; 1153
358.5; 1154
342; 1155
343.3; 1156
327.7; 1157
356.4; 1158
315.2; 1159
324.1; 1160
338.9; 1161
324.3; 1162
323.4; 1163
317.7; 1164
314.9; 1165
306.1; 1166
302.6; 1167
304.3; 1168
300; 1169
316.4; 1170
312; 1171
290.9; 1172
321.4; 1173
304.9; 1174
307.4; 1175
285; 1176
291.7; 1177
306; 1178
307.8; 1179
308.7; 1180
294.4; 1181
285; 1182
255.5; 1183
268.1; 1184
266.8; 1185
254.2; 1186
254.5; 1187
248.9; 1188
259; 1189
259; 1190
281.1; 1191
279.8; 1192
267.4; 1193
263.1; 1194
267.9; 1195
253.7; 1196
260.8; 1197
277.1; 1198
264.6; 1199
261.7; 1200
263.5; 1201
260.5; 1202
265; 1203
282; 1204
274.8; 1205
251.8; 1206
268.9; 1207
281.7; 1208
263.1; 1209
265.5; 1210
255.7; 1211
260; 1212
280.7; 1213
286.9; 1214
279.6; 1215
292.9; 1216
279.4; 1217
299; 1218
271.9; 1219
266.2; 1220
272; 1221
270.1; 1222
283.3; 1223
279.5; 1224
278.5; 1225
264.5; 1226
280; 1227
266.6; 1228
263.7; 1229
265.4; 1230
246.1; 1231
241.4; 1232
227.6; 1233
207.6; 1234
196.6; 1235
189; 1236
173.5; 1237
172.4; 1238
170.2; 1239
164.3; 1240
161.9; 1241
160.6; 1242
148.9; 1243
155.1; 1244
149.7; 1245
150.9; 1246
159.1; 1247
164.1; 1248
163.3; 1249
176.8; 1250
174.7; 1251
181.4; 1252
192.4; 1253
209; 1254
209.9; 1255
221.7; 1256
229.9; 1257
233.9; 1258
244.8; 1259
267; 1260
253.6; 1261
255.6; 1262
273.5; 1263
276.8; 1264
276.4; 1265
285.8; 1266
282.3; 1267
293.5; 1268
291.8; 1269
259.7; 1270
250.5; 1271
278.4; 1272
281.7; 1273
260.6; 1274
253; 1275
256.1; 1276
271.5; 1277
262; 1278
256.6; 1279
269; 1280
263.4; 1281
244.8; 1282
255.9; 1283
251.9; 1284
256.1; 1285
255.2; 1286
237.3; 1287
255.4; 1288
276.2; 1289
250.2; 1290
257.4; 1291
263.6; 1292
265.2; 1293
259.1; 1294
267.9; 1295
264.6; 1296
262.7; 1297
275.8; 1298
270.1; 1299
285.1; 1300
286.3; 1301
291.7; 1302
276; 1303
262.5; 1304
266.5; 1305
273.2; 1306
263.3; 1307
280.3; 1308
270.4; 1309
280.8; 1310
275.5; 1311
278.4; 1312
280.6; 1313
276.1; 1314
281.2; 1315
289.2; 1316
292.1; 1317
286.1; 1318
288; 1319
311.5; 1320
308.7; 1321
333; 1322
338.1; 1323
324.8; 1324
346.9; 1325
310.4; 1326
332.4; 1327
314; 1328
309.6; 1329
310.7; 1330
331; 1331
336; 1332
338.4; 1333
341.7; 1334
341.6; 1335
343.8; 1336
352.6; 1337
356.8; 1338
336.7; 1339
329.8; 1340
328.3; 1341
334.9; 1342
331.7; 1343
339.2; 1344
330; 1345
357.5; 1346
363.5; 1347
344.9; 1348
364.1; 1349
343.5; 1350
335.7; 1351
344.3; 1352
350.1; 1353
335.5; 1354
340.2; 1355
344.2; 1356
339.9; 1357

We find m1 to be 0.21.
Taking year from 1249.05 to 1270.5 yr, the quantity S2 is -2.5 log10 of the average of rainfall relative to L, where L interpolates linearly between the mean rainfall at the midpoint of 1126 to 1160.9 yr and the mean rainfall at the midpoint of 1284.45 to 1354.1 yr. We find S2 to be 0.33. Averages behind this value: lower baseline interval 369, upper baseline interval 303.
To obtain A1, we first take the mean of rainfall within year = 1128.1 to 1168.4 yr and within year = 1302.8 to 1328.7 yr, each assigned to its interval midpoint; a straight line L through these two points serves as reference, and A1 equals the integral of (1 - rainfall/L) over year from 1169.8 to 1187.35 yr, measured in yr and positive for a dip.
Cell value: 2.89 yr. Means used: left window 359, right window 294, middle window 290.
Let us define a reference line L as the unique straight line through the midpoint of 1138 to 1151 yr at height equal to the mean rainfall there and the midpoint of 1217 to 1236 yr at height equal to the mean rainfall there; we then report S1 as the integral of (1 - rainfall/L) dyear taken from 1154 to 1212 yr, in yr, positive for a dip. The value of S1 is 6.0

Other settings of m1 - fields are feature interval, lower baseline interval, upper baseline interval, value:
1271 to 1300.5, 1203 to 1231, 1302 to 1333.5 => 0.11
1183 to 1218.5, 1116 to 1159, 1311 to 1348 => 0.31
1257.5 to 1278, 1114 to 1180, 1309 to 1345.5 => 0.23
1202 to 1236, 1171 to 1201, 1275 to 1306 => 0.04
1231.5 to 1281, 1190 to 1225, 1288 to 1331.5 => 0.25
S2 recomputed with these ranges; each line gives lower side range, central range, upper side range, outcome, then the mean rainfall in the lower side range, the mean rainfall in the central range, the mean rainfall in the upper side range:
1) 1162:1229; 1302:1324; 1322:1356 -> 0.142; 280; 287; 338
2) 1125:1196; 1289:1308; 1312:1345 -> 0.194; 330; 269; 321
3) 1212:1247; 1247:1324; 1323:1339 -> 0.106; 232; 261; 333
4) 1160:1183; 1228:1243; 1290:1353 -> 0.447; 307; 203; 307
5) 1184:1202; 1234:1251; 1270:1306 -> 0.494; 264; 168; 264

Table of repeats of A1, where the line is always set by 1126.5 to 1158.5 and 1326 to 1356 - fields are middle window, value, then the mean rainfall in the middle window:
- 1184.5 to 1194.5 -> 2.8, 263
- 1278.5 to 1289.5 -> 2.9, 257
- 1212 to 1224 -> 2.7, 279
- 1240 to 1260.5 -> 9.7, 187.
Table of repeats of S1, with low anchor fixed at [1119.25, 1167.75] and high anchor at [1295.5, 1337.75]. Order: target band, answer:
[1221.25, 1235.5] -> 3.30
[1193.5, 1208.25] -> 3.27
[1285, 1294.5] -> 1.60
